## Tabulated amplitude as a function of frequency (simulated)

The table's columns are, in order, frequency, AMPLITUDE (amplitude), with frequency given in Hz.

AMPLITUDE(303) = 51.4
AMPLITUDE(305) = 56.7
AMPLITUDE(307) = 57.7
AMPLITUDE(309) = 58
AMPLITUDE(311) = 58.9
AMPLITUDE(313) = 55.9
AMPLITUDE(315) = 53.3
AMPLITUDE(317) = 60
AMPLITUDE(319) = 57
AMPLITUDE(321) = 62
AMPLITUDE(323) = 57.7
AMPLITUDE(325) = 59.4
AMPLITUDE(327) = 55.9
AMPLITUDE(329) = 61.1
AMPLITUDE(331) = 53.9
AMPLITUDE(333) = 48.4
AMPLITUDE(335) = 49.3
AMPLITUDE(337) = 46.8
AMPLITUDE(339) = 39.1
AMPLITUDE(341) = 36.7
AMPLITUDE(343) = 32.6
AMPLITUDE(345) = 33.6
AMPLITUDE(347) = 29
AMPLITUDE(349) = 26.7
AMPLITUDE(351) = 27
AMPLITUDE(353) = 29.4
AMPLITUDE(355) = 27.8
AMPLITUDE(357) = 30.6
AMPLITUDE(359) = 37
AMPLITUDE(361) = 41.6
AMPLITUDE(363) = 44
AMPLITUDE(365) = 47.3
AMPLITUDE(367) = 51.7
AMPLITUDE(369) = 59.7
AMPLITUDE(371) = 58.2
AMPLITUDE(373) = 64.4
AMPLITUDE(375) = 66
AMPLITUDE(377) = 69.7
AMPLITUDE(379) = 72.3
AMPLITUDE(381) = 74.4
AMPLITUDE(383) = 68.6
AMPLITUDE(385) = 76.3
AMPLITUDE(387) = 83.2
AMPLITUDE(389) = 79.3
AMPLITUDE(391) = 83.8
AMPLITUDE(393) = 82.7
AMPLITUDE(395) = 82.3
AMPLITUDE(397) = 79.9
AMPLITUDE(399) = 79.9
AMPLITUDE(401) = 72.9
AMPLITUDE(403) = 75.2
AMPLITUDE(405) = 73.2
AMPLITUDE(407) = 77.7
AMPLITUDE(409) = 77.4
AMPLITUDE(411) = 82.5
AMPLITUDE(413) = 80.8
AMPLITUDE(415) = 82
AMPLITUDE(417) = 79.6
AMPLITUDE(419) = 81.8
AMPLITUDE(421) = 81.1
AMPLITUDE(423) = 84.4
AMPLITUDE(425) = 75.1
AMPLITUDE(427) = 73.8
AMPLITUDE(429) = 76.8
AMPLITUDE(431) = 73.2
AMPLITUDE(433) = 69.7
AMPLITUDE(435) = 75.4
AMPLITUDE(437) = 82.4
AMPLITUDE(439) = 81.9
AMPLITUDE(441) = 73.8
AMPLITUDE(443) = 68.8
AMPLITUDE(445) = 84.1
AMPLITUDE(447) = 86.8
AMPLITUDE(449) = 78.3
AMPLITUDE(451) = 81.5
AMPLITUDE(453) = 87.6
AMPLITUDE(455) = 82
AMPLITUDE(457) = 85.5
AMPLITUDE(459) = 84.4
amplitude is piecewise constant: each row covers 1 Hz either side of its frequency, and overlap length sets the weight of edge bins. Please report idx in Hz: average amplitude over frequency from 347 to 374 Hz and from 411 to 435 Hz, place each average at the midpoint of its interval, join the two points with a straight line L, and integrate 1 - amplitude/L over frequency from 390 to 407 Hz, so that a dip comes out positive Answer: -4.1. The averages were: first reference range 41.5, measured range 78.7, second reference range 78.1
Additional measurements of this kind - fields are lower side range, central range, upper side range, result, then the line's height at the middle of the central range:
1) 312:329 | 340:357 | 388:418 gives 9.1 Hz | 65.1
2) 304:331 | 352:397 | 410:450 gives 5.3 Hz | 68.4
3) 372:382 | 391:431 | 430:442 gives -3.1 Hz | 73.2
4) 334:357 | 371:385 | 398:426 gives -3.2 Hz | 56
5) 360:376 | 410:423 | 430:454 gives -2.1 Hz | 70.2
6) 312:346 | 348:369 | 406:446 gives 7.8 Hz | 59.1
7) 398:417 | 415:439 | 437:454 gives 0.4 Hz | 79.3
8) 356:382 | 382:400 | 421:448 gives -4.8 Hz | 62.7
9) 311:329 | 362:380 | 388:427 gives 2.9 Hz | 70.4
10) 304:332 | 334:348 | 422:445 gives 5.3 Hz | 61.4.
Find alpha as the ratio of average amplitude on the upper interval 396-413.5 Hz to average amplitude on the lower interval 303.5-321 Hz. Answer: 1.4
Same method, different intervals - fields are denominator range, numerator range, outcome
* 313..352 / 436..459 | 1.73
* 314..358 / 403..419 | 1.78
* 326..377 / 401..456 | 1.77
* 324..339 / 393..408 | 1.48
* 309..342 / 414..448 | 1.46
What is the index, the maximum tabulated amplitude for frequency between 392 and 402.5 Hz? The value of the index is 82.7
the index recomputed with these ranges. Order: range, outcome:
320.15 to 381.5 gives 74.4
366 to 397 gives 83.8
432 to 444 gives 82.4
